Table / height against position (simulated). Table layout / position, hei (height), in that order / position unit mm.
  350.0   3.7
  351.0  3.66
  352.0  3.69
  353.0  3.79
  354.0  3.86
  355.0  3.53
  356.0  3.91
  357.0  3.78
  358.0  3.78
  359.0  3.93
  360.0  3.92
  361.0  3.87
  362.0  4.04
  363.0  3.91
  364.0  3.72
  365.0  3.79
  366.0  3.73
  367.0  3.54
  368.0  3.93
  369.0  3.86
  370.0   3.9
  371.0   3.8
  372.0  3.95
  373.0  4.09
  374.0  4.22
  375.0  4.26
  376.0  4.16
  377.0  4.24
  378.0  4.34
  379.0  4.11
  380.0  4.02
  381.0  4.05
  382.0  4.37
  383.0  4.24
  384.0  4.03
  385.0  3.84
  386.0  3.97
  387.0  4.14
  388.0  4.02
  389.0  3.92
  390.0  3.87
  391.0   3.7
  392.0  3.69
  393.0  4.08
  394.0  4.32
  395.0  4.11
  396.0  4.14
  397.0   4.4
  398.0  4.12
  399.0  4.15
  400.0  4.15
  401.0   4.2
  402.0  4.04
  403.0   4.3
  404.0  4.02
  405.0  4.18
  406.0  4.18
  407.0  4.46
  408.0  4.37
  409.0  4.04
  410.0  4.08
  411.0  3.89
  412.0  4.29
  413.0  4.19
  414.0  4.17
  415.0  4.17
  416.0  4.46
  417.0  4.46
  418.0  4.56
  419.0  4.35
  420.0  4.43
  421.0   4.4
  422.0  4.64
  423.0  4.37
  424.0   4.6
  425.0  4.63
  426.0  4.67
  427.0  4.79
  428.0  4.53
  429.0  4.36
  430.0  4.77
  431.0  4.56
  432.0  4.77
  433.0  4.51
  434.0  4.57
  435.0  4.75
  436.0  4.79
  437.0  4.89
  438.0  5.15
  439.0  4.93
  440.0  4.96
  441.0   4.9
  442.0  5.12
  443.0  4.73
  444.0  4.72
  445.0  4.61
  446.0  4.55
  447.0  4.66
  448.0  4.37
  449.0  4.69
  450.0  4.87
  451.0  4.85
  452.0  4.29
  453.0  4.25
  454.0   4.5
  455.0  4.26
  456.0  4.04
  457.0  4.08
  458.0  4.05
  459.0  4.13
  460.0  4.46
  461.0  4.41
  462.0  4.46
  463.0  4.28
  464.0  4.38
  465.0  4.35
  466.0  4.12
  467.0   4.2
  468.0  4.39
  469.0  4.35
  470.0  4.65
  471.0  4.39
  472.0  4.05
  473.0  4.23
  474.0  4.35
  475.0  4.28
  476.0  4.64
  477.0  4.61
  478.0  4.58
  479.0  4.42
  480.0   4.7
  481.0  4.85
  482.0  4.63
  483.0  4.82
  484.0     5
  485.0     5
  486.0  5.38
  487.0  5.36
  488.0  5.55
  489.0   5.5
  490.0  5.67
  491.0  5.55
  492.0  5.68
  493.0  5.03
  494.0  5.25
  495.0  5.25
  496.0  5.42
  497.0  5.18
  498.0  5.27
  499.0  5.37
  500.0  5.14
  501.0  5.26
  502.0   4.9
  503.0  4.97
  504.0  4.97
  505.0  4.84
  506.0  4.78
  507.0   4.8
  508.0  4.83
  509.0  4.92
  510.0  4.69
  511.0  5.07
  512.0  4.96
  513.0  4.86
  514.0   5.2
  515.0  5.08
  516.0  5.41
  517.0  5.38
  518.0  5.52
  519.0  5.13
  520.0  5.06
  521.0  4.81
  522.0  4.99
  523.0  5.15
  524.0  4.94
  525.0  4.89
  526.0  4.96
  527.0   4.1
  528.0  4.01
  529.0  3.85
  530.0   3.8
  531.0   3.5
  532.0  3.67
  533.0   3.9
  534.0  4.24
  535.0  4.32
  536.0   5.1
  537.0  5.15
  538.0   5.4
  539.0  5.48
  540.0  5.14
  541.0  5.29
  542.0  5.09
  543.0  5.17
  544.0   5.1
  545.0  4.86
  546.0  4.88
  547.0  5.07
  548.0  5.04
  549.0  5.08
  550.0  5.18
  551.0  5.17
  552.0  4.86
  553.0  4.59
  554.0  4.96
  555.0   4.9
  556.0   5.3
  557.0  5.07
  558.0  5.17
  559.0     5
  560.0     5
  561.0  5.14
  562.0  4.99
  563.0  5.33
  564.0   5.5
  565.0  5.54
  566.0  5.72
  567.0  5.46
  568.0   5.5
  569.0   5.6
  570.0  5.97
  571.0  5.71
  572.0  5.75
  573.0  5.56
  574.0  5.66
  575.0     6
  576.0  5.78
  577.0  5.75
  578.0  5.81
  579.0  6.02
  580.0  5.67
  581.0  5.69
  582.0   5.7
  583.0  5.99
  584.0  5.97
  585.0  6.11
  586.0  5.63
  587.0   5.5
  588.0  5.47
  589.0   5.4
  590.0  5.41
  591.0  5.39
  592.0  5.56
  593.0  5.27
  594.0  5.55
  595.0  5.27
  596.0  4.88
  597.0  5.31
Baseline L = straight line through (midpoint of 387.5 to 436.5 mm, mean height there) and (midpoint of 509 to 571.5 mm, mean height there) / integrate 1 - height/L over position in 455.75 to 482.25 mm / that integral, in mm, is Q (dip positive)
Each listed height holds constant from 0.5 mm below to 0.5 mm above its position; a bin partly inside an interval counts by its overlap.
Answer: 1.4 mm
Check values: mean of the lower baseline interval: 4.31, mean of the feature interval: 4.37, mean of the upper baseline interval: 4.98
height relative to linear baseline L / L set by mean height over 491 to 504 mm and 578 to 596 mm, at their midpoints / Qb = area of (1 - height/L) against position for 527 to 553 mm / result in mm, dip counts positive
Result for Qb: 3.3 mm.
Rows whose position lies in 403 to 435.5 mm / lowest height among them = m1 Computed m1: 3.89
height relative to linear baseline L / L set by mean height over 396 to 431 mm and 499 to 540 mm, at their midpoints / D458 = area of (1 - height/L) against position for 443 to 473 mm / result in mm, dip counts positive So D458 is 0.9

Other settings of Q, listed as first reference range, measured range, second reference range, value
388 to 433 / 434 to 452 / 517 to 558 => -1.4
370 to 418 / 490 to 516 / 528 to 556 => -2.9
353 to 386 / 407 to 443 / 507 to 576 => -2.0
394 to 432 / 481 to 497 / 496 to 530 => -1.5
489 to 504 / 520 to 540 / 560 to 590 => 3.2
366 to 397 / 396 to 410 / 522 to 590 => -0.1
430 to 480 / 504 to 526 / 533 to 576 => -0.4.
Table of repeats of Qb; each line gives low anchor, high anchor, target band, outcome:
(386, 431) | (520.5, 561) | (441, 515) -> -3.3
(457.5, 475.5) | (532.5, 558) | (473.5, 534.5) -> -3.5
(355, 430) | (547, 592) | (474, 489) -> -0.2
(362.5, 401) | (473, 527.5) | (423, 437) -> -0.7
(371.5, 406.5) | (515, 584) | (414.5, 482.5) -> -0.7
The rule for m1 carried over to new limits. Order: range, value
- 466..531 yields 3.5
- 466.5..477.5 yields 4.05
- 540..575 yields 4.59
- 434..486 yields 4.04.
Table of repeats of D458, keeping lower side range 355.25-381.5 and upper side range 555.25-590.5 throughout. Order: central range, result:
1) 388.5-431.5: 0.1 mm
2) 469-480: 0.8 mm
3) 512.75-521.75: -0.1 mm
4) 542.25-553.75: 0.8 mm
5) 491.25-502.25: -0.7 mm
